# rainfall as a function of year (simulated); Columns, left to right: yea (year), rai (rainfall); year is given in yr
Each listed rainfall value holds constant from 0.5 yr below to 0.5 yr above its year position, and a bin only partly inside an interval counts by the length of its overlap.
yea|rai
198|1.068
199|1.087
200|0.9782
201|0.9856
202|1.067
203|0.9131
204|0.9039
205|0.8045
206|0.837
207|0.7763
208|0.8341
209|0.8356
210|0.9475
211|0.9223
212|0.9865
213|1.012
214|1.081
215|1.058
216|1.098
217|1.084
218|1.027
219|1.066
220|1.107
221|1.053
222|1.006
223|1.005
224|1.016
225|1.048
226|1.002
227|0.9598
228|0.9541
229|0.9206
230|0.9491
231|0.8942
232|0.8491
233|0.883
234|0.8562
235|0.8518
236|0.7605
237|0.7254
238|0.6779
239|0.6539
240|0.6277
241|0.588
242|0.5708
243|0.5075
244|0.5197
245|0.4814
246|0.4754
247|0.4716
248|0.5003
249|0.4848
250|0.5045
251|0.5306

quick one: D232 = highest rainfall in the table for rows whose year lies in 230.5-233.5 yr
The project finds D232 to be 0.8942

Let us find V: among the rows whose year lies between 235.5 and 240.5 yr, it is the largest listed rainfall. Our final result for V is 0.7605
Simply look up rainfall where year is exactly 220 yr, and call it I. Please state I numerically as 1.107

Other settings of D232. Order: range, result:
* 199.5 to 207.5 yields 1.067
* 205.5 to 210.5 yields 0.9475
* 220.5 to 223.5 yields 1.053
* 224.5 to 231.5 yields 1.048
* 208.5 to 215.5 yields 1.081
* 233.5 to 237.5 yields 0.8562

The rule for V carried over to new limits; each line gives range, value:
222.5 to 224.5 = 1.016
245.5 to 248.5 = 0.5003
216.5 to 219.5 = 1.084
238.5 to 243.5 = 0.6539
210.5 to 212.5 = 0.9865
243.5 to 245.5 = 0.5197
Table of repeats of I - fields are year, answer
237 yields 0.7254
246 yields 0.4754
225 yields 1.048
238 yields 0.6779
